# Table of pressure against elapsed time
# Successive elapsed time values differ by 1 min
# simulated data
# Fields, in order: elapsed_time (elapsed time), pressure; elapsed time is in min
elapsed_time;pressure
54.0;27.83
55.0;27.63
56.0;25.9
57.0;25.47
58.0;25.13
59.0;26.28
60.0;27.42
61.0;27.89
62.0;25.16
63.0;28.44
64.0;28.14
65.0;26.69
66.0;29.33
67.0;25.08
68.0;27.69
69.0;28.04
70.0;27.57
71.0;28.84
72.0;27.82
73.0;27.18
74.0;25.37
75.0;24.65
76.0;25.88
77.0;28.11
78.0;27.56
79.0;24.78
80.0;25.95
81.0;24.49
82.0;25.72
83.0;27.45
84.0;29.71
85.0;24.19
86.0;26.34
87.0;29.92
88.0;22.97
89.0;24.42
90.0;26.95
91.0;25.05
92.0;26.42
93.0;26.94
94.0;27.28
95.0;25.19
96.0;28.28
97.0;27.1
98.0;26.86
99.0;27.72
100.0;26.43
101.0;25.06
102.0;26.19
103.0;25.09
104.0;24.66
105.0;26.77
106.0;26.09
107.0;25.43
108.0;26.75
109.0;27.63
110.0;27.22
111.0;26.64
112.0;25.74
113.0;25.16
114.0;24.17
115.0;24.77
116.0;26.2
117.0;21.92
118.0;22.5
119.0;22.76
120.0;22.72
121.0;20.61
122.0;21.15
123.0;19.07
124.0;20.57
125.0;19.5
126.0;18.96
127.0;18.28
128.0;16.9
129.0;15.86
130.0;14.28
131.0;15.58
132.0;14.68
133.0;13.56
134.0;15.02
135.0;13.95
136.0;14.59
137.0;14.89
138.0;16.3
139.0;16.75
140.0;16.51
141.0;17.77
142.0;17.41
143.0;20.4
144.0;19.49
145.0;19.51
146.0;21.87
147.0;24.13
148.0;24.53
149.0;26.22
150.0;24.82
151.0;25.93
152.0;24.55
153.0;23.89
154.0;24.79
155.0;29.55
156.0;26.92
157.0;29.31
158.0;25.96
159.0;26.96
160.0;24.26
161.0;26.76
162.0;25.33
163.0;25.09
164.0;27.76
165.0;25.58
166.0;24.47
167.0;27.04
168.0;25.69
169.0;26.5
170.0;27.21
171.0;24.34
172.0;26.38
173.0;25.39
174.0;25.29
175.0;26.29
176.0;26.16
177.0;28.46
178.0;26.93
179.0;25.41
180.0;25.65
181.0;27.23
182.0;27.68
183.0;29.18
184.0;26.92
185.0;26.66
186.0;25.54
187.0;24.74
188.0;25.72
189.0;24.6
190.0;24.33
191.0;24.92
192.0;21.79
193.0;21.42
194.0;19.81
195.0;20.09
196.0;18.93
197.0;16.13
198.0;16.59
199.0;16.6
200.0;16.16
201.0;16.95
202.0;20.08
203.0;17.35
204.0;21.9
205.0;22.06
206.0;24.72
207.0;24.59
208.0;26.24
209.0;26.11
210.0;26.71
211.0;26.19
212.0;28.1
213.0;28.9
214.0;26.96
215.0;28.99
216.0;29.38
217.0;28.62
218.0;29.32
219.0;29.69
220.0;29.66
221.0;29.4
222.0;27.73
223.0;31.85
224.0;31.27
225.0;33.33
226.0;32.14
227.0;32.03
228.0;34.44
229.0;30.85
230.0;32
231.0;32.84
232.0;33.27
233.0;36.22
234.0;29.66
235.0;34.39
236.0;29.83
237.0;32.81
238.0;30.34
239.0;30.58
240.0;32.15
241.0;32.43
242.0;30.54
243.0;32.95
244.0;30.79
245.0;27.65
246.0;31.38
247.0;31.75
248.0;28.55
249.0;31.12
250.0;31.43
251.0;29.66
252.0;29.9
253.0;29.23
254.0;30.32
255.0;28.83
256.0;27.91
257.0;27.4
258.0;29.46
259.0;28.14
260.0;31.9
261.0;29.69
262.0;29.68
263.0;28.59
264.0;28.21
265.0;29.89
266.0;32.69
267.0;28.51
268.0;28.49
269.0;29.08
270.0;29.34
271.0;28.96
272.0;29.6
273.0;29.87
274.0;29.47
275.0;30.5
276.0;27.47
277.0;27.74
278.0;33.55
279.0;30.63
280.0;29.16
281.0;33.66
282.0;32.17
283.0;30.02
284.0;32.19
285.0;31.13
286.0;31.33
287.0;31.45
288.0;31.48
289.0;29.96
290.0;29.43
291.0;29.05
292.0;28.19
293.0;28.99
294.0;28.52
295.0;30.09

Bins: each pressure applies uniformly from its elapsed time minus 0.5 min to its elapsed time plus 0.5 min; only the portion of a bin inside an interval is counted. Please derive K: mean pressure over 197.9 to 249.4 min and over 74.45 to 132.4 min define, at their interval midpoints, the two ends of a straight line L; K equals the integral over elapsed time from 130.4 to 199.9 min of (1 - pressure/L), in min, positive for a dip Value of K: 9.1 min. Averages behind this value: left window 24.2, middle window 23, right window 28.5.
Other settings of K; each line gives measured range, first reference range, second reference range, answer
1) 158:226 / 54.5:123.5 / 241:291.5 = 7.22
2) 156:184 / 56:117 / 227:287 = 2.02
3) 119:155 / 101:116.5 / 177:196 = 8.49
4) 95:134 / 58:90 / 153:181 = 5.49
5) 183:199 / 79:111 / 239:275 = 3.29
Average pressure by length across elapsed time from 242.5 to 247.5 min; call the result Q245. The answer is 30.9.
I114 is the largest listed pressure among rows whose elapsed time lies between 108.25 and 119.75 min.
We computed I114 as 27.63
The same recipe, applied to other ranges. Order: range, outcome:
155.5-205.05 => 29.31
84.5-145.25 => 29.92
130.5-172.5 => 29.55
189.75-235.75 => 36.22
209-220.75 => 29.69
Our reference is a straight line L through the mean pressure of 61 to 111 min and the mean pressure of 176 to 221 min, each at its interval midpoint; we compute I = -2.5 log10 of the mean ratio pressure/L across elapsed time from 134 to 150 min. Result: 0.32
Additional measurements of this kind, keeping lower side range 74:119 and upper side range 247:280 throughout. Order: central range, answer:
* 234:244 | -0.09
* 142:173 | 0.09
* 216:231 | -0.08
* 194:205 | 0.47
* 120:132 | 0.41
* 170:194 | 0.09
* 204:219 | 0.06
